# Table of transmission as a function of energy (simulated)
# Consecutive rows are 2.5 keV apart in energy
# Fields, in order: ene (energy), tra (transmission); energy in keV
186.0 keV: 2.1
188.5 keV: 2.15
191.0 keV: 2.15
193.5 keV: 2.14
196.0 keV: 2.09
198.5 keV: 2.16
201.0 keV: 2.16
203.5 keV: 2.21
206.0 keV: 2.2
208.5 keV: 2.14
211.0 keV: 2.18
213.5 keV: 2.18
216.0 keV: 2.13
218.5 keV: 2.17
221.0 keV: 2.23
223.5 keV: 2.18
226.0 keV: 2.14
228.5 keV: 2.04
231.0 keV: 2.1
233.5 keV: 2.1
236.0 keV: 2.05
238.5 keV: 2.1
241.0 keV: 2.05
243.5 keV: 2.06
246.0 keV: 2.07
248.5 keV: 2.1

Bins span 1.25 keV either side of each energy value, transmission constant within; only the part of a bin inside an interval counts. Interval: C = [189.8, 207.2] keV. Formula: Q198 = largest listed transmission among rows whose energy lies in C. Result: 2.21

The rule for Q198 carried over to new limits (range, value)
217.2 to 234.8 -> 2.23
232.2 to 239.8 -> 2.1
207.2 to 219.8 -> 2.18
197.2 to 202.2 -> 2.16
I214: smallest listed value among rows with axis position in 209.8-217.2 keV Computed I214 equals 2.13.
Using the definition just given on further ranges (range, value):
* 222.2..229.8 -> 2.04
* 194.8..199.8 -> 2.09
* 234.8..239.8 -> 2.05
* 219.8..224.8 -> 2.18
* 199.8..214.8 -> 2.14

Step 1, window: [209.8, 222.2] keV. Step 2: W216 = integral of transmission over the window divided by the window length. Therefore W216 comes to 2.18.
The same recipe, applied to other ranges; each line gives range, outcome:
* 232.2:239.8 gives 2.08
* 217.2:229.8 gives 2.15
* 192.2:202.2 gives 2.14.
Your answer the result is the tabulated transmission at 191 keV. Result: 2.15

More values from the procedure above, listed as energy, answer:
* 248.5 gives 2.1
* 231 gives 2.1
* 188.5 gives 2.15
